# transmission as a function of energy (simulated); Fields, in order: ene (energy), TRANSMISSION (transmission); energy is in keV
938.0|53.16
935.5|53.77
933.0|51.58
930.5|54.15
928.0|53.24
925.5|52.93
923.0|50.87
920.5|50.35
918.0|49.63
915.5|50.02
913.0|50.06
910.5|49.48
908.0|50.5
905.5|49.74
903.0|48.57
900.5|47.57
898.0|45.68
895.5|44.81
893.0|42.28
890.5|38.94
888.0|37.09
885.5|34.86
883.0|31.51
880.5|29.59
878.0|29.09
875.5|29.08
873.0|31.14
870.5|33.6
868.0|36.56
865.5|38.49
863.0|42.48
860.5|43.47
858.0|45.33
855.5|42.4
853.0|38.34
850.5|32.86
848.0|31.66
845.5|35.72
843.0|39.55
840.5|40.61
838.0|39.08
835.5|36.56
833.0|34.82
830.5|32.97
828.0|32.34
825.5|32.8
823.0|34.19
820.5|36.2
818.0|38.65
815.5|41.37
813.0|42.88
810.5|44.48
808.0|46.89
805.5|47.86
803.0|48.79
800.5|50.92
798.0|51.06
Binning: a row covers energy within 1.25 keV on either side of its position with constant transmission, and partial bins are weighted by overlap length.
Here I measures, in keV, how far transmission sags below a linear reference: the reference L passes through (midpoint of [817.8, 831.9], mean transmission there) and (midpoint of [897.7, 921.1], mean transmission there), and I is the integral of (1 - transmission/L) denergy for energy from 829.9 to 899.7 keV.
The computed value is 6.6 keV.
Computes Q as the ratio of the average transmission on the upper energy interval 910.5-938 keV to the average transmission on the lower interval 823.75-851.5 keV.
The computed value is 1.5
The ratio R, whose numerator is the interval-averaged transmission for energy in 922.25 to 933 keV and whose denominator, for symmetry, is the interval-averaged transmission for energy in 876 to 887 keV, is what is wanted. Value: 1.69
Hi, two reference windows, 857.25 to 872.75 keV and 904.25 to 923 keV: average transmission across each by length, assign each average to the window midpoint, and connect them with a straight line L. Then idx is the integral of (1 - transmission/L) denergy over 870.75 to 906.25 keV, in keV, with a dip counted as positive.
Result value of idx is 5.1 keV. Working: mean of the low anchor 39.2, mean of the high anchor 50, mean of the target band 38.3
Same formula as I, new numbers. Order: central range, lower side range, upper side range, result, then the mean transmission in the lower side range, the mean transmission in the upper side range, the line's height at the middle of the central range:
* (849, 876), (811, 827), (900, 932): 3.6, 37.9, 50.6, 43.6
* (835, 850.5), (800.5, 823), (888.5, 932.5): 2.8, 43.3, 48.6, 45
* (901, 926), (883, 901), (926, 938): -1.5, 40.7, 53.2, 47.4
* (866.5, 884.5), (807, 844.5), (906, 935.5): 5.3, 38.2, 51.2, 45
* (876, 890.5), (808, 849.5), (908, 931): 4.1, 37.4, 51.1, 45.6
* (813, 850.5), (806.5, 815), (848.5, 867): 5.5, 44.5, 40.1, 42.5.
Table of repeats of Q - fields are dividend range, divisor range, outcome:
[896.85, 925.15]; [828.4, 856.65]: 1.35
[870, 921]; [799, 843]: 1.04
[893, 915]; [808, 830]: 1.26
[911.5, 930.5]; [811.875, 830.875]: 1.40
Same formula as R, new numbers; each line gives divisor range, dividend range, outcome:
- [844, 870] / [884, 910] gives 1.14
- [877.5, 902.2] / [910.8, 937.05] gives 1.34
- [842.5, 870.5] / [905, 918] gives 1.30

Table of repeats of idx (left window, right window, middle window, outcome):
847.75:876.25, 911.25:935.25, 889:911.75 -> 0.0 keV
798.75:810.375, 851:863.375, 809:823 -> 2.0 keV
